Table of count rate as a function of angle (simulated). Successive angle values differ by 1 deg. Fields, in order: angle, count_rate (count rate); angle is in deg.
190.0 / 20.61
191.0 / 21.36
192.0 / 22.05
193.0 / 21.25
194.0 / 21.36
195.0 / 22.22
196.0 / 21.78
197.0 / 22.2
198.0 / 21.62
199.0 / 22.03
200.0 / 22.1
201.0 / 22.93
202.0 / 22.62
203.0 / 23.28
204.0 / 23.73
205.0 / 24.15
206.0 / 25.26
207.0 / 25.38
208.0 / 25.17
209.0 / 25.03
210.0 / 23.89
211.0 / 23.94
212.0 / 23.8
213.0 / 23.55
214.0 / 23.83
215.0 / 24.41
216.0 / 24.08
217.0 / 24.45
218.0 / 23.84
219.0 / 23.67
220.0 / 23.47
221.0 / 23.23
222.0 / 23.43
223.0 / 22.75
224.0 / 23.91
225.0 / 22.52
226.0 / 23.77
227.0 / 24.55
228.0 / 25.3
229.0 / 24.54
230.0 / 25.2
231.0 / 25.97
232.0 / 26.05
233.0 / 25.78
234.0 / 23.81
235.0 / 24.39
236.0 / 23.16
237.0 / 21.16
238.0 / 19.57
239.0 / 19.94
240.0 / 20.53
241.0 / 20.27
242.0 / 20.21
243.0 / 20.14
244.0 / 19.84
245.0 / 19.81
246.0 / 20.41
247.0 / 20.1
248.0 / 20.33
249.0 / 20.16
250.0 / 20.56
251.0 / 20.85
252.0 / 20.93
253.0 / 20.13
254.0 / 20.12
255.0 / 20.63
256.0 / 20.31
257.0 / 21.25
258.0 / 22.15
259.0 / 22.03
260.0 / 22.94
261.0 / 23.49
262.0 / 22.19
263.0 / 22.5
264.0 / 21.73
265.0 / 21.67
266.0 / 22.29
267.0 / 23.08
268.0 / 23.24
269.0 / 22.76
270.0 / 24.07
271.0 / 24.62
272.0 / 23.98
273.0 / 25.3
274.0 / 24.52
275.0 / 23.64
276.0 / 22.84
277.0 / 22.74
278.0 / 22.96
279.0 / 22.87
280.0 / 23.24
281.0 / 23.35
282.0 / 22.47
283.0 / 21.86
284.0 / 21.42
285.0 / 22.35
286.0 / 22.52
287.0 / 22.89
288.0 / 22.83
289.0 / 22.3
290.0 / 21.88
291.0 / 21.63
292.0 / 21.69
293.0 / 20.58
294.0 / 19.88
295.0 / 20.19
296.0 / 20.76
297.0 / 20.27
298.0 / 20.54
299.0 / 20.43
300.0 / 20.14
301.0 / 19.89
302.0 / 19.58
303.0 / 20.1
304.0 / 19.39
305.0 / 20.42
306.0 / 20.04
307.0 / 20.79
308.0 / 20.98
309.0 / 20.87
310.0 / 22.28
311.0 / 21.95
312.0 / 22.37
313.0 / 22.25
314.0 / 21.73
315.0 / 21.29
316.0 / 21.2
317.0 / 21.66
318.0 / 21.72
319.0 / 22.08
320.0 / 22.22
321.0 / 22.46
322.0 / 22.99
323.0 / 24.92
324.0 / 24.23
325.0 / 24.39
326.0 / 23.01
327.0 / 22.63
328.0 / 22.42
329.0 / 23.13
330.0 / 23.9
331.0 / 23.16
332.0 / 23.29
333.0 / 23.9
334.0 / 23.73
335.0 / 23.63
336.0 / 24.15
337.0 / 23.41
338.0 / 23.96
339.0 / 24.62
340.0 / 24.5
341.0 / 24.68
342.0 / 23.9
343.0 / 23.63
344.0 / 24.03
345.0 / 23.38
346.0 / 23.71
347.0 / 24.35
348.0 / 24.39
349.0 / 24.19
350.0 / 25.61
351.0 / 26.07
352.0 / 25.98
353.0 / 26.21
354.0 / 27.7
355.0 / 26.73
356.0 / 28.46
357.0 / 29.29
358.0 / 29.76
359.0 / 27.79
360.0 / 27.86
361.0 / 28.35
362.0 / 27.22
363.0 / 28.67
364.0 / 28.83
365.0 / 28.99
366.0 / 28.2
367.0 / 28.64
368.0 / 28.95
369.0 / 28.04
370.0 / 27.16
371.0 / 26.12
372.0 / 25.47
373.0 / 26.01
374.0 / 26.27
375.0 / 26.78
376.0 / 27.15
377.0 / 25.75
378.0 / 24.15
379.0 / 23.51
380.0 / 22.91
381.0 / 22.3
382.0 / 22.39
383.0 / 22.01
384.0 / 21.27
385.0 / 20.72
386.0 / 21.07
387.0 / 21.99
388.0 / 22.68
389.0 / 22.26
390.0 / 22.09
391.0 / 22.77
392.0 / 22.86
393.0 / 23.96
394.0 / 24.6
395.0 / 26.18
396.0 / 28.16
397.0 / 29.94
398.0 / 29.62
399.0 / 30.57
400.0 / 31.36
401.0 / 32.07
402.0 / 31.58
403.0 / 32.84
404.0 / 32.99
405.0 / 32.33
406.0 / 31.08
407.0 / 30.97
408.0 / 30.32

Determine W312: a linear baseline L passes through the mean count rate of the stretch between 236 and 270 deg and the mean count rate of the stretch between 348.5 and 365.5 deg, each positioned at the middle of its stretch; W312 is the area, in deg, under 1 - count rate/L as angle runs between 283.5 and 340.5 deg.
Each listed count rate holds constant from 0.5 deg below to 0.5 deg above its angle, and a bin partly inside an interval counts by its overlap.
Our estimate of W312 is 6.26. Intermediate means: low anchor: 21.2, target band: 22.1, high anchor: 27.5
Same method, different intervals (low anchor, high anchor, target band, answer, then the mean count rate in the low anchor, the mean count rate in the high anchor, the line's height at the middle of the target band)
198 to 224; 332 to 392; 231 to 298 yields 6.2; 23.7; 25.2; 24.2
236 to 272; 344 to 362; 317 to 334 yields 1.3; 21.4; 26.4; 25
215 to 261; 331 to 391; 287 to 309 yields 2.8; 22.3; 25.2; 23.7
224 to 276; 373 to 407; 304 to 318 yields 1.6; 22.3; 26.1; 24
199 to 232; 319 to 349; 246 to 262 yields 1.9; 24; 23.7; 23.9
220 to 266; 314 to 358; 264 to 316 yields 2.7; 22.1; 24.1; 23.1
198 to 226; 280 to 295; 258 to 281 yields -0.8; 23.7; 22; 22.4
